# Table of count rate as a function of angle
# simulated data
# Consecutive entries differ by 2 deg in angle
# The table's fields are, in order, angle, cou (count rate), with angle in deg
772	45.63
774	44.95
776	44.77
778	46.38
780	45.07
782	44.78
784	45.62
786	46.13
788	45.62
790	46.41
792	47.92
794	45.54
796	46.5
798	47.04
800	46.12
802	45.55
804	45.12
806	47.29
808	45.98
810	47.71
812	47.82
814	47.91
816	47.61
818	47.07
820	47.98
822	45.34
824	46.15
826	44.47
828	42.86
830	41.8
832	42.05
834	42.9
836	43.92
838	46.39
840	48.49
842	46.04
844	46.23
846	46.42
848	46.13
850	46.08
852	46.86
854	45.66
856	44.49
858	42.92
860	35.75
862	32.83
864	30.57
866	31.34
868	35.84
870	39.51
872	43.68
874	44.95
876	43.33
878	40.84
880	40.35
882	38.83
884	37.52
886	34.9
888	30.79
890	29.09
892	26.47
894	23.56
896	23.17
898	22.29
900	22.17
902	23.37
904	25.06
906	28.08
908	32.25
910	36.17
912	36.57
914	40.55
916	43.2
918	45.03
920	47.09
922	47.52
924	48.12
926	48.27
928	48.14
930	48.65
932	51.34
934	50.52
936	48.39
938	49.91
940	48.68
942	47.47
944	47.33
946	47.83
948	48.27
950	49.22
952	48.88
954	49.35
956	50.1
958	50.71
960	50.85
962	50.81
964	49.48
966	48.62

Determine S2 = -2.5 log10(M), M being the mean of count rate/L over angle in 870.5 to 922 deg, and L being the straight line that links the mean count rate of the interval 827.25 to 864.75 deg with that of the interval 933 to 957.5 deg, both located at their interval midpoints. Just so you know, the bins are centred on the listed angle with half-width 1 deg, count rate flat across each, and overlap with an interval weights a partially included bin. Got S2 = 0.31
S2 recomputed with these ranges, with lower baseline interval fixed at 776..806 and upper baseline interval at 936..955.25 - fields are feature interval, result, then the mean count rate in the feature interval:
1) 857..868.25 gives 0.33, 34.8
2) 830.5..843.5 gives 0.04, 44.9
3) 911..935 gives 0.04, 46.2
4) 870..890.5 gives 0.22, 38.7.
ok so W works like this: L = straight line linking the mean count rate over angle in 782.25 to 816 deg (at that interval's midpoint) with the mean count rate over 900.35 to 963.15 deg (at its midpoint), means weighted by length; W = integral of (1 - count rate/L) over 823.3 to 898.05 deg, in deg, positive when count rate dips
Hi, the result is 9.98 deg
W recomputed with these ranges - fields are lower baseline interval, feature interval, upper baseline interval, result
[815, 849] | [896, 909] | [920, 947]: 6.1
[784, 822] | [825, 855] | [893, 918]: -3.2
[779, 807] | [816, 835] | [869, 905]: -1.5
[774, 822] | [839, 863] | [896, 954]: 0.3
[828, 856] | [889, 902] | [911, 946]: 6.1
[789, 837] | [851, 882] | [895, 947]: 2.4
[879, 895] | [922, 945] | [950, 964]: -2.4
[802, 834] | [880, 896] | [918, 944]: 5.3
